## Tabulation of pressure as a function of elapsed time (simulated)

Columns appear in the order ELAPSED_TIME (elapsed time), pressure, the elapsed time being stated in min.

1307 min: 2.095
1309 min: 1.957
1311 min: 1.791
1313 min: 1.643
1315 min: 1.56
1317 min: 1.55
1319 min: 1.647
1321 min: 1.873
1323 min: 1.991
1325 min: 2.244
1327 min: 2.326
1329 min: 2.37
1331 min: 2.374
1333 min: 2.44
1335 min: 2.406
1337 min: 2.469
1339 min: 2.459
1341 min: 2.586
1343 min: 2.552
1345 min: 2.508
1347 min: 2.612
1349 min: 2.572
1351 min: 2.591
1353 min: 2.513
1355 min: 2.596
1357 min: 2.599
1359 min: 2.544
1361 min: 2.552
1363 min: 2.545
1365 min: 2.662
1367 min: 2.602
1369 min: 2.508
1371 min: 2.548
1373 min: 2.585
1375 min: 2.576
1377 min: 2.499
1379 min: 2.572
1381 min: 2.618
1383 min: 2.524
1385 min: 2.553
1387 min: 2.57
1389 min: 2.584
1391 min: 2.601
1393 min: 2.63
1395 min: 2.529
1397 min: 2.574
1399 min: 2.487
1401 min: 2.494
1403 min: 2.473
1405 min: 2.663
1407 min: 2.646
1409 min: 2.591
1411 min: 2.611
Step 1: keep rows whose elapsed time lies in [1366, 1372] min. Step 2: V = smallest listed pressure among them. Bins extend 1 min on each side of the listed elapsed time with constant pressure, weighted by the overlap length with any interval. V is 2.508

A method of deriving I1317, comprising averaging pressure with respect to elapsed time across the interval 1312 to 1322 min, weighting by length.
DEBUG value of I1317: 1.65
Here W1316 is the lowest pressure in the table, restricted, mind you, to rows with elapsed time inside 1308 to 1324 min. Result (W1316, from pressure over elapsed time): 1.55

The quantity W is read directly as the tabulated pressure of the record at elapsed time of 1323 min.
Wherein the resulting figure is 1.991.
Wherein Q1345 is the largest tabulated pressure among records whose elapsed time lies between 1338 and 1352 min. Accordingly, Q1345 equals 2.612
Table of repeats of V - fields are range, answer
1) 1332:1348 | 2.406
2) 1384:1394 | 2.553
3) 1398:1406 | 2.473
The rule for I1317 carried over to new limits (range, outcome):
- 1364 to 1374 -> 2.58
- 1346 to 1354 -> 2.57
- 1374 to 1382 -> 2.57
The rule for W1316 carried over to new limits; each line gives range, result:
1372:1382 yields 2.499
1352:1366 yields 2.513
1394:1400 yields 2.487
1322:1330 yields 1.991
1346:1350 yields 2.572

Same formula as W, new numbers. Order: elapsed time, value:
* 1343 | 2.552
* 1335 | 2.406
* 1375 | 2.576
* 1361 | 2.552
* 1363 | 2.545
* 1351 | 2.591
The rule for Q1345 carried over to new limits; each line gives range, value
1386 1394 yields 2.63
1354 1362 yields 2.599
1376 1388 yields 2.618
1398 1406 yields 2.663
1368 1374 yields 2.585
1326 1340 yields 2.469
